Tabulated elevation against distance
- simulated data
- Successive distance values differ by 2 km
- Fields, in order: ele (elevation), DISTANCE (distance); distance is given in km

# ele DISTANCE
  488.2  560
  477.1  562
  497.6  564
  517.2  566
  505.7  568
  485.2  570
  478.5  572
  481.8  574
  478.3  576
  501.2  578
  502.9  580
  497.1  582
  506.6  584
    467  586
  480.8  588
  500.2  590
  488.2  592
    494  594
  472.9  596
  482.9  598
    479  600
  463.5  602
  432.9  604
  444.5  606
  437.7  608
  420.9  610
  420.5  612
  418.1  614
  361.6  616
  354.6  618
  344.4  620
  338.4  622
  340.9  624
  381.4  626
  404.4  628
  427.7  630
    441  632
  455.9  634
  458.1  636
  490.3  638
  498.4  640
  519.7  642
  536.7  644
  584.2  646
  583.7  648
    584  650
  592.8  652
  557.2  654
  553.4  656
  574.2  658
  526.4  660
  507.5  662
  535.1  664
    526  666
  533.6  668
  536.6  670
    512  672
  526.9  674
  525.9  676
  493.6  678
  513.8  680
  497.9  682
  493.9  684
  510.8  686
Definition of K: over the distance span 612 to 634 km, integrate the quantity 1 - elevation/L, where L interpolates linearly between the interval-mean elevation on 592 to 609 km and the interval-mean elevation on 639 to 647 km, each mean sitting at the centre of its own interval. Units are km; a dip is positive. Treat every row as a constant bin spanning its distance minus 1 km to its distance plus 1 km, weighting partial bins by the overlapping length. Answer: 5.1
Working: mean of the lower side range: 465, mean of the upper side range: 535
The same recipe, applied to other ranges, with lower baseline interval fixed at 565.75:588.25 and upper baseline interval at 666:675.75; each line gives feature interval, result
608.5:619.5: 2.4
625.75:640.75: 1.9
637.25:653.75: -1.0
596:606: 0.7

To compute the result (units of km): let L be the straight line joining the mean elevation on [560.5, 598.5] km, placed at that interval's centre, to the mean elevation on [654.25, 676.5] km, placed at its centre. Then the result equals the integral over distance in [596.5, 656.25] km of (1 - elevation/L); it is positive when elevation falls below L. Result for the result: 6.4 km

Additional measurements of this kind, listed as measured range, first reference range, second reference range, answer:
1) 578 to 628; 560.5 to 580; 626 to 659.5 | 6.1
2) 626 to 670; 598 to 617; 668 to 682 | -2.8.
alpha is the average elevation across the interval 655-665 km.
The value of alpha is 539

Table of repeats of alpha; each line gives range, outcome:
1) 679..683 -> 506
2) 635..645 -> 501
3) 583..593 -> 489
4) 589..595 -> 494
